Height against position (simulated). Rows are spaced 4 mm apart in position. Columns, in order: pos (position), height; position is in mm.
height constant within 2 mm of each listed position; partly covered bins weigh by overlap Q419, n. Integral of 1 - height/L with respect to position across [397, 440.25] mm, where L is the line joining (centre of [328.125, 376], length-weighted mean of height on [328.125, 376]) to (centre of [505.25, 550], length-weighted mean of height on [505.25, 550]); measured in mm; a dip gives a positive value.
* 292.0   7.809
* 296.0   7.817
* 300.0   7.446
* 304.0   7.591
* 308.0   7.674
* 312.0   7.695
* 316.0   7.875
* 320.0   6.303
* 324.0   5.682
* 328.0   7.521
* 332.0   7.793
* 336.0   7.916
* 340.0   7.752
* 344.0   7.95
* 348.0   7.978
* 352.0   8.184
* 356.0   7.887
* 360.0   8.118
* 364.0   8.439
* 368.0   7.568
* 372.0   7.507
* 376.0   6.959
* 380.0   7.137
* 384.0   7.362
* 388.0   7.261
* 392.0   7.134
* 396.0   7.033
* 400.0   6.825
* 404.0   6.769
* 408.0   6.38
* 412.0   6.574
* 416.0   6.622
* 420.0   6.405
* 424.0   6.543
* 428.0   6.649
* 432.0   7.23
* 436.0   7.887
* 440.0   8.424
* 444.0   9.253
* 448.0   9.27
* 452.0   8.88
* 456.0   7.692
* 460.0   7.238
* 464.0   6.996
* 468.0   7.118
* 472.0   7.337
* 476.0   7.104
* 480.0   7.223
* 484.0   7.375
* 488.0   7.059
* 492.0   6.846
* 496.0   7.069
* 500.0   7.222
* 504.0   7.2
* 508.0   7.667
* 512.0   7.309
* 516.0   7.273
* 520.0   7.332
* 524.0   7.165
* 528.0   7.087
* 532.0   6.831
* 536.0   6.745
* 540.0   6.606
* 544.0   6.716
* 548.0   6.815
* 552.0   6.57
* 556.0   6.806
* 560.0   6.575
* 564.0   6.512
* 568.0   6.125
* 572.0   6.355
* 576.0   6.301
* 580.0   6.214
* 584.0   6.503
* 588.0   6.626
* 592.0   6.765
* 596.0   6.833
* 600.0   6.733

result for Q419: 3.9 mm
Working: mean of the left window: 7.86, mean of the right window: 7.05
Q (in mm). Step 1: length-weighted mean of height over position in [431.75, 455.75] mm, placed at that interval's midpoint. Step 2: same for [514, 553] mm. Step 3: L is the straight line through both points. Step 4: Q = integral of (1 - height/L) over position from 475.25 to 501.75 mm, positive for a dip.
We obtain 2.0 mm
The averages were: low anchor 8.52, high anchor 6.92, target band 7.13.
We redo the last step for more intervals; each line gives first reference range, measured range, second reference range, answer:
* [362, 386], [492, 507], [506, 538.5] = 0.13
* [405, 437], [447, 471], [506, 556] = -3.33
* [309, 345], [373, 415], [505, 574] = 1.55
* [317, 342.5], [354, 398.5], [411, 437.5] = -2.91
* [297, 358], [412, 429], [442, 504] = 2.27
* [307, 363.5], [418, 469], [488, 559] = -2.85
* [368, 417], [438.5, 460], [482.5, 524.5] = -4.41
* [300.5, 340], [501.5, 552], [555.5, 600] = -2.75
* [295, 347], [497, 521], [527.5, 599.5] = -1.86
